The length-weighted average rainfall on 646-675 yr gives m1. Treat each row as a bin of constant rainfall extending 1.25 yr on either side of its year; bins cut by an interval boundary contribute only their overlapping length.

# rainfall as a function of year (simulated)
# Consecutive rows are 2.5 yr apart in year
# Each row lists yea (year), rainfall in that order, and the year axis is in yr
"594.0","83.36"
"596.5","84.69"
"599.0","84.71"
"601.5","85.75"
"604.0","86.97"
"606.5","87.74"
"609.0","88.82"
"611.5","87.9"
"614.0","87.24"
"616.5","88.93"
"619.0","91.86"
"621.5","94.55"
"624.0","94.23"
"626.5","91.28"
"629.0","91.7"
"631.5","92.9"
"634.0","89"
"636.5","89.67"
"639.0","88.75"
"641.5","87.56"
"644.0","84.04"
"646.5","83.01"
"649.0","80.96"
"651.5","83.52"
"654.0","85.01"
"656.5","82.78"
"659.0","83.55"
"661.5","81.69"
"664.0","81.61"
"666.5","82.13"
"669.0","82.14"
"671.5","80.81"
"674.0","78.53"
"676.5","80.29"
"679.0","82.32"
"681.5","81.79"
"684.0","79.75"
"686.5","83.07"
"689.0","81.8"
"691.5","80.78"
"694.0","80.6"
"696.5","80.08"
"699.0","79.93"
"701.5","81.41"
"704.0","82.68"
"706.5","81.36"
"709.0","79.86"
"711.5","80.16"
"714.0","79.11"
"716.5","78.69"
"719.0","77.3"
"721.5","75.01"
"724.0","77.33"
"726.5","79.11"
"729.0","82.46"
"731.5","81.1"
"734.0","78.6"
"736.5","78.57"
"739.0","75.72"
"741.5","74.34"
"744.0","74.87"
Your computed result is 82.2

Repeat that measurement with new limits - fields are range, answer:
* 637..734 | 81.4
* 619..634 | 92.5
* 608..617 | 88.1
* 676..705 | 81.2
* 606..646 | 89.7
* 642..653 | 83.2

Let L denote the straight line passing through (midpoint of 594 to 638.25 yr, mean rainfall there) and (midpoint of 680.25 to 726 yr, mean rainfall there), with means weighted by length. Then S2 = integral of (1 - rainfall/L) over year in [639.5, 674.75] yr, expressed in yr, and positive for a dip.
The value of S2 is 0.8 yr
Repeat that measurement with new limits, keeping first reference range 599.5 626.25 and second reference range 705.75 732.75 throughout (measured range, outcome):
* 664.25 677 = 0.4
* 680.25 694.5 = 0.2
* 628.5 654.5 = -0.1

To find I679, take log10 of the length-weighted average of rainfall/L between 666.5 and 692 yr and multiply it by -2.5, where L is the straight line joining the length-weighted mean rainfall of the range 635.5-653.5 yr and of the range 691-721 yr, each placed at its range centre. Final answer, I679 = 0.01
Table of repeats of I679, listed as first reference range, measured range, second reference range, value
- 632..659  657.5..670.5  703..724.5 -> 0.02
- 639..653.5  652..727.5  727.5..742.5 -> 0.01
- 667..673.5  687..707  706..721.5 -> -0.02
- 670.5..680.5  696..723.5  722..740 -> 0.00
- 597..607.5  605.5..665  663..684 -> -0.05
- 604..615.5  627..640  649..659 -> -0.06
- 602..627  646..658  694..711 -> 0.04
